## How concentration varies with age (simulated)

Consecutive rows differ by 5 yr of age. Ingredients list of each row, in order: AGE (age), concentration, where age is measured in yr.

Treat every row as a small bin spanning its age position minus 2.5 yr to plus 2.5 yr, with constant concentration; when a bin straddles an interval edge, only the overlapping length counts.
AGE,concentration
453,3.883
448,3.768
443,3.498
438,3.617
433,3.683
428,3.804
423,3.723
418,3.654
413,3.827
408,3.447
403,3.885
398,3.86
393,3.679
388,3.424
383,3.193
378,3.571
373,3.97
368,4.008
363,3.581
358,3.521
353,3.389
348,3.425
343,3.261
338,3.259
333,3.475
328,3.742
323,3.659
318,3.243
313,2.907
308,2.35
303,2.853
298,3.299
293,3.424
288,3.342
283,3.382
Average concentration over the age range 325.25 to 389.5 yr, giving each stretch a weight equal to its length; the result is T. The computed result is 3.53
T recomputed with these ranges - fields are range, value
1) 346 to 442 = 3.64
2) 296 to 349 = 3.22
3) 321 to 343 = 3.5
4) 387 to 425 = 3.7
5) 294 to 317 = 2.92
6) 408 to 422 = 3.69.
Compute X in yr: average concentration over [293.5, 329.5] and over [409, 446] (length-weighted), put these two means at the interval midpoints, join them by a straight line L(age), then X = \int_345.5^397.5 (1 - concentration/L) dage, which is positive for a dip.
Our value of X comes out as -2.50 yr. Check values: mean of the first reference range 3.15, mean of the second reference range 3.68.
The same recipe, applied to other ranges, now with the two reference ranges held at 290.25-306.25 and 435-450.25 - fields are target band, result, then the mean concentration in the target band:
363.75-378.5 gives -2.0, 3.86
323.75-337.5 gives -1.3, 3.56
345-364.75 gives -0.8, 3.47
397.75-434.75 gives -2.0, 3.73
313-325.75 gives -0.5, 3.35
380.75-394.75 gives 0.1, 3.42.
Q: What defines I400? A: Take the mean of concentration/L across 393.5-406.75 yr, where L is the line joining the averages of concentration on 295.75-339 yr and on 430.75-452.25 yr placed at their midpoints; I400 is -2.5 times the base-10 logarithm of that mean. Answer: -0.09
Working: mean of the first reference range 3.2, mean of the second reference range 3.66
